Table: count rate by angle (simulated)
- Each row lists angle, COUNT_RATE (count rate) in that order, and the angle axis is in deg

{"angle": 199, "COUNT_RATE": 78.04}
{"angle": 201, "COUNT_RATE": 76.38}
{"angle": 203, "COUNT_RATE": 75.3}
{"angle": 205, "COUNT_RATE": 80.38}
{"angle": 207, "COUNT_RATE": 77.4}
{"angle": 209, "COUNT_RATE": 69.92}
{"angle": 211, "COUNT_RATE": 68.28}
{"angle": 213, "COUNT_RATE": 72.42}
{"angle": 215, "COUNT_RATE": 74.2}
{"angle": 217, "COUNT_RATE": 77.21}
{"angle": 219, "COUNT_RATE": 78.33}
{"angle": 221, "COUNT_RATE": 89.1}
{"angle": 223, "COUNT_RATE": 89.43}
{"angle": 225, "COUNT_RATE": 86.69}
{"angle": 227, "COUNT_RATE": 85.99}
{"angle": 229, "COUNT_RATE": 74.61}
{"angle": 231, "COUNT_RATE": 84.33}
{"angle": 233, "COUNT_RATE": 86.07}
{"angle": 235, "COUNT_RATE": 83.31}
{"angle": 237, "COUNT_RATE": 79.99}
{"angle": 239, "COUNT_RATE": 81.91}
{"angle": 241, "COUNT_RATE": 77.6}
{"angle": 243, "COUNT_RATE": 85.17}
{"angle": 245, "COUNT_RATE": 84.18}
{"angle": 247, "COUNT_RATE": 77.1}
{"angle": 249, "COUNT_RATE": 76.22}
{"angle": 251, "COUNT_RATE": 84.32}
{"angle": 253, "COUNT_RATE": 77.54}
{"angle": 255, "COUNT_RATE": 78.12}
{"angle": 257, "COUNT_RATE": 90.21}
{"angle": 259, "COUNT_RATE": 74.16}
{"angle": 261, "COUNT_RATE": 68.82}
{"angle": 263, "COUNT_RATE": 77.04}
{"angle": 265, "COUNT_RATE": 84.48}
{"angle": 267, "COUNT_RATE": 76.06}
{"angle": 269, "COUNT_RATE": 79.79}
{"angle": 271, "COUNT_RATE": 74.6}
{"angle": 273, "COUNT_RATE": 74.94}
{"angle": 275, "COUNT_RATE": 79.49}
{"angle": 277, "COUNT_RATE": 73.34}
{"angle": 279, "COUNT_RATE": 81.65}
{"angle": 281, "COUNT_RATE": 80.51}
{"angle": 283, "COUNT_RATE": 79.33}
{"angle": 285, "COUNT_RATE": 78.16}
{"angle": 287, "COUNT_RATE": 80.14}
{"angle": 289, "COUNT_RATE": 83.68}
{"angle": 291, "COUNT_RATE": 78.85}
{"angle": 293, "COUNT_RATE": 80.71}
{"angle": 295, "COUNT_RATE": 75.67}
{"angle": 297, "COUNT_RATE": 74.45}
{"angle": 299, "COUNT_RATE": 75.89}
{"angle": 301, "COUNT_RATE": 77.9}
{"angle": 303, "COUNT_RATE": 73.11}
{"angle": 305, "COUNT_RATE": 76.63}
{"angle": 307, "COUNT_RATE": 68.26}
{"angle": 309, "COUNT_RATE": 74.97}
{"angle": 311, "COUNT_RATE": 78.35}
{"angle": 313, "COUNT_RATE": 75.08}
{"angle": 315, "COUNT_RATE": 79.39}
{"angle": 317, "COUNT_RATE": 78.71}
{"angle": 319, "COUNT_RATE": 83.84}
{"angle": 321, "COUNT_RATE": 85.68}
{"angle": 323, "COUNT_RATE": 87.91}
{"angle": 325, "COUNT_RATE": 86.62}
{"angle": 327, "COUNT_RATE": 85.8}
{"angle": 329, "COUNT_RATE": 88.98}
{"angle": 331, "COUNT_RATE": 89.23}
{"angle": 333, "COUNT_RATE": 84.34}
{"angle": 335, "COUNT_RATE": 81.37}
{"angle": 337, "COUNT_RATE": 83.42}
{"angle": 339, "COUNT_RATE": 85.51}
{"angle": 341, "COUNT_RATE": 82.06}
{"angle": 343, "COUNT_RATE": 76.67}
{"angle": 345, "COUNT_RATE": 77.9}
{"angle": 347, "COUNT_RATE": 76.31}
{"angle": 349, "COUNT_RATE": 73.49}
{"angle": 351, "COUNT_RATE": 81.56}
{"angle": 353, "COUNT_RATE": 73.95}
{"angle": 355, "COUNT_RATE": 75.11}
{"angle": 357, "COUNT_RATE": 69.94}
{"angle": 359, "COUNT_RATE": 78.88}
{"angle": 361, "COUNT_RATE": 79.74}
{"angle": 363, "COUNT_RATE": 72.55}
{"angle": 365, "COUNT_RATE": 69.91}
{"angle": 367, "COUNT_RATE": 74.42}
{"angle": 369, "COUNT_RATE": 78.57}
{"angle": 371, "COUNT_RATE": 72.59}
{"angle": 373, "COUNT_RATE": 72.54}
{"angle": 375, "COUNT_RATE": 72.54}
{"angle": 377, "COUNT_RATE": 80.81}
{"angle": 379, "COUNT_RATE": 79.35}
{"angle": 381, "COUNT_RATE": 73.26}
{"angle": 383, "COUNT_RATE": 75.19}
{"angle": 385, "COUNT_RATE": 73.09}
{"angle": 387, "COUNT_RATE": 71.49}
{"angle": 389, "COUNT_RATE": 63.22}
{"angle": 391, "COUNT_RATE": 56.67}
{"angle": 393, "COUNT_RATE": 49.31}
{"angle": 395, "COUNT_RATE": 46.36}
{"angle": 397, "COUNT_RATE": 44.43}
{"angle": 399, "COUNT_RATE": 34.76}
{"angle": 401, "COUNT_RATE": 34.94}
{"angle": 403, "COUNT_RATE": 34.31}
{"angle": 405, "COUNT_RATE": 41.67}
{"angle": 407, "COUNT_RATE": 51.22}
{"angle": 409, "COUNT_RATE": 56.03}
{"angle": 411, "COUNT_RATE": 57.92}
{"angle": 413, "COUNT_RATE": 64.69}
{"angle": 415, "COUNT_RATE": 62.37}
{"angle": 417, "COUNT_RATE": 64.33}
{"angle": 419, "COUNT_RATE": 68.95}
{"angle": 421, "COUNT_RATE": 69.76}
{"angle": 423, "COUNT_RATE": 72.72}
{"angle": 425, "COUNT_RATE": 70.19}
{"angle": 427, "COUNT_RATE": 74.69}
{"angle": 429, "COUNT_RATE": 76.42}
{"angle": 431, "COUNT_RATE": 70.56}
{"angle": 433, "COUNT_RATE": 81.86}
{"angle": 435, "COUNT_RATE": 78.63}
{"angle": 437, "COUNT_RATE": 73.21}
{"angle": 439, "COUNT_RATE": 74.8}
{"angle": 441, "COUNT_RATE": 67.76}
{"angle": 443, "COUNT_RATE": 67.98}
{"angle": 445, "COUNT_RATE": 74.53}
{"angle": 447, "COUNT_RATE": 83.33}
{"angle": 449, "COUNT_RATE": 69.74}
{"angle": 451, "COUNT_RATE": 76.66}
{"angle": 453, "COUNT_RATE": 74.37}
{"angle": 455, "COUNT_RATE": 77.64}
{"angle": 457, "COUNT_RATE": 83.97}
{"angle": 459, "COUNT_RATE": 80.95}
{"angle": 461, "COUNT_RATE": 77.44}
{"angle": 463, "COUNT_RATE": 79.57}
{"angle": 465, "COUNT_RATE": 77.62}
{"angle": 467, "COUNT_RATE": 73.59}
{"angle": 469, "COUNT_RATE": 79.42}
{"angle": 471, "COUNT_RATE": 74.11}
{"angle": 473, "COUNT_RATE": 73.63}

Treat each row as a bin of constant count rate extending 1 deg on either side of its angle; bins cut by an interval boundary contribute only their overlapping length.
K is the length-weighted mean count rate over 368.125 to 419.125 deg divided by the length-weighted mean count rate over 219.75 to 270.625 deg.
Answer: 0.75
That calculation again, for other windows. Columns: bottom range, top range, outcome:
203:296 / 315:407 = 0.91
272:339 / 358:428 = 0.80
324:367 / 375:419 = 0.73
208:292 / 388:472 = 0.84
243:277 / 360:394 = 0.91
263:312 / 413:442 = 0.92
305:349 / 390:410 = 0.55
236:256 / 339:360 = 0.96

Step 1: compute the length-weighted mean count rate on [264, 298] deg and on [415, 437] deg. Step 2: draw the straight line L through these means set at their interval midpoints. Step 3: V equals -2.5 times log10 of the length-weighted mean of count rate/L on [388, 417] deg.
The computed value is 0.41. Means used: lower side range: 78.6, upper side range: 72.4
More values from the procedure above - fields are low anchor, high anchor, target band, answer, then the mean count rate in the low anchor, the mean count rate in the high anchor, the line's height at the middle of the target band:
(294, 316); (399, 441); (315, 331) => -0.16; 75.4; 63.4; 73.5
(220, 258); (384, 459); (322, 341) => -0.16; 82.7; 64.9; 73.7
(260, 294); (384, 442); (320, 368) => -0.14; 78.3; 61.6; 70.1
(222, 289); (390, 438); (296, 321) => -0.05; 80.2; 59.8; 73.4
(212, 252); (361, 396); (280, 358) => -0.07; 81.4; 69.8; 74.5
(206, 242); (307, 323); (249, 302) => 0.02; 79.8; 79.3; 79.5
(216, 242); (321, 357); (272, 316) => 0.06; 82.7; 81.6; 82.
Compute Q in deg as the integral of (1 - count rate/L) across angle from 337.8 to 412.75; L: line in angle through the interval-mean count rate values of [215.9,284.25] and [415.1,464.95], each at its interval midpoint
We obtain 9.6 deg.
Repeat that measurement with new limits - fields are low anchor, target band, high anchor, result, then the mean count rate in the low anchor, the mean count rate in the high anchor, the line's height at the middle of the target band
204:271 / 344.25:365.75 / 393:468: -1.1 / 79.6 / 66.5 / 71.7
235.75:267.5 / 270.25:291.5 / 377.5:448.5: -0.5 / 79.6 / 64.2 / 76.8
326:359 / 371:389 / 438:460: 1.1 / 80.3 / 75.6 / 78.7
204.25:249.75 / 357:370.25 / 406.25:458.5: -0.2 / 80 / 71.1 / 74.1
